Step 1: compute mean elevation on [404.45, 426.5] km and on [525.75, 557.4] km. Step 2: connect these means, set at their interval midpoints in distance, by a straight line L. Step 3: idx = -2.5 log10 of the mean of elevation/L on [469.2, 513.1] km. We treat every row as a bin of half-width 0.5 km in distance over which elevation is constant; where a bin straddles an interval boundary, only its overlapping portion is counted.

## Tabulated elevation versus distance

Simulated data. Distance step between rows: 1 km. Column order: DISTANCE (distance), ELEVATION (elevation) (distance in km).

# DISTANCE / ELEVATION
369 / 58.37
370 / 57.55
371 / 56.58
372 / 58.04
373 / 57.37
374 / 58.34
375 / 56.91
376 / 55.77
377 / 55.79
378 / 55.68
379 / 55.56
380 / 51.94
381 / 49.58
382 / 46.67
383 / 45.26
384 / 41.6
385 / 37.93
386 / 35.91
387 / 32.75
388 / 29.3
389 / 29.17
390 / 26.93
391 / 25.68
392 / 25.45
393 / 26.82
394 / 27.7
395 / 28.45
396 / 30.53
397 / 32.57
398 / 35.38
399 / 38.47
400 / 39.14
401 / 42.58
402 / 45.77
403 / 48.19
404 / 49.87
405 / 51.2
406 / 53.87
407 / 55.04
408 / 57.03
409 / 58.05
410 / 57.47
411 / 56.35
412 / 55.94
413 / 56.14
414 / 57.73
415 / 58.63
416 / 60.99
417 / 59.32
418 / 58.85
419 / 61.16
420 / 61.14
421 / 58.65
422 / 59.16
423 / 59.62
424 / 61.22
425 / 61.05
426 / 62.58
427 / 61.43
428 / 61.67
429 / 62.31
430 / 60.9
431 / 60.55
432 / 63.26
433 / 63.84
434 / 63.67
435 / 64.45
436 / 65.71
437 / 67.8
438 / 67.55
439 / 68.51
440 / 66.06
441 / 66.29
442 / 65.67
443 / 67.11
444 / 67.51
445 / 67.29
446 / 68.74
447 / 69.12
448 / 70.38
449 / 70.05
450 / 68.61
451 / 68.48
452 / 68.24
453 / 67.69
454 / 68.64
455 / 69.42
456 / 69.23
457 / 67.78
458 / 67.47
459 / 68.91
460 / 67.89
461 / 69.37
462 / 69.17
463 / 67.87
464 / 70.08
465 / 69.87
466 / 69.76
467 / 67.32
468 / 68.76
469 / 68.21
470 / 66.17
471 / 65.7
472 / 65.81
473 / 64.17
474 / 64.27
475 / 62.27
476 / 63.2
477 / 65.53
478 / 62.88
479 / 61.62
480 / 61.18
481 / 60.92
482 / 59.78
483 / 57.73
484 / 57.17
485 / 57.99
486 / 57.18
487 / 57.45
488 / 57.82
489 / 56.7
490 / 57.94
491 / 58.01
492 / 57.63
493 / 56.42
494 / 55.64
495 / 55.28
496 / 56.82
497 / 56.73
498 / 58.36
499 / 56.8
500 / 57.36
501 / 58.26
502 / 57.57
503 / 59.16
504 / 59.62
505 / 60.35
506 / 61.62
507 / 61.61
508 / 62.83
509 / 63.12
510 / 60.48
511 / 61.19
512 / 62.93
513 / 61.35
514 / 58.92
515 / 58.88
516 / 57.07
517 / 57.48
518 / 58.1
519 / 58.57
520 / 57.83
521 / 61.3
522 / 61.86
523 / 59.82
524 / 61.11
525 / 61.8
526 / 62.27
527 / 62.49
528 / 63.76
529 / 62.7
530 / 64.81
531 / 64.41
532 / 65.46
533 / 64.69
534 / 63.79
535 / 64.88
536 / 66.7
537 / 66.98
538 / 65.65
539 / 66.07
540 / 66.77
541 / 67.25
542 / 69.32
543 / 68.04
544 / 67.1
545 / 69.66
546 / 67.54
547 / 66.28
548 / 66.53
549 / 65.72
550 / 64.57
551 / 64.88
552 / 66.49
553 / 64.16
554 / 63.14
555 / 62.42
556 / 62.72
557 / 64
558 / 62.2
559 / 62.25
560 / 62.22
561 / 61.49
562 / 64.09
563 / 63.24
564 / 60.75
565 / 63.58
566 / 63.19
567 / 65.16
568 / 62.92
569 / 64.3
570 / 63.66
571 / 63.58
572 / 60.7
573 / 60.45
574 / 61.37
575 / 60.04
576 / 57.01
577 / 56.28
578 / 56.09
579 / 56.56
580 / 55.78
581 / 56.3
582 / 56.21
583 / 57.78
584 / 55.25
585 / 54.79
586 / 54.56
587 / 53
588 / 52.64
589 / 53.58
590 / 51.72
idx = 0.04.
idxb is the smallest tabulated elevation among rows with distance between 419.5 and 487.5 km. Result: 57.17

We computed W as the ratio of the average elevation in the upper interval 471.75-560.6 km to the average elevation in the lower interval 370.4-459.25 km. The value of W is 1.1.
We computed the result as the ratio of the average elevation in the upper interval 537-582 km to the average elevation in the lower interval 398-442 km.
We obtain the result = 1.09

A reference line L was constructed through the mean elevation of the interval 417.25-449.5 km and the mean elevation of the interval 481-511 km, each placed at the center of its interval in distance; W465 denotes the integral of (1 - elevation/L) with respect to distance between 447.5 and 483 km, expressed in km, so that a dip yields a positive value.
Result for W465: -3.1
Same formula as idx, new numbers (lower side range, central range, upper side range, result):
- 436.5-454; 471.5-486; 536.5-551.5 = 0.101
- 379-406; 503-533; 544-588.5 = -0.118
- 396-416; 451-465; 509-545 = -0.232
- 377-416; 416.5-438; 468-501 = -0.242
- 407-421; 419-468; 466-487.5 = -0.096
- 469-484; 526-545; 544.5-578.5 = -0.044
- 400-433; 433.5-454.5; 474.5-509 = -0.166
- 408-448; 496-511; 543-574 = 0.067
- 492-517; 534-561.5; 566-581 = -0.096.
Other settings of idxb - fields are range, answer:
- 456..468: 67.32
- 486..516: 55.28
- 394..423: 27.7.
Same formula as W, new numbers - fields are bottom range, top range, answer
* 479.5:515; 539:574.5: 1.09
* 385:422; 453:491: 1.42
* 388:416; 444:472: 1.58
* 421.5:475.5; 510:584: 0.94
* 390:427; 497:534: 1.23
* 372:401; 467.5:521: 1.47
